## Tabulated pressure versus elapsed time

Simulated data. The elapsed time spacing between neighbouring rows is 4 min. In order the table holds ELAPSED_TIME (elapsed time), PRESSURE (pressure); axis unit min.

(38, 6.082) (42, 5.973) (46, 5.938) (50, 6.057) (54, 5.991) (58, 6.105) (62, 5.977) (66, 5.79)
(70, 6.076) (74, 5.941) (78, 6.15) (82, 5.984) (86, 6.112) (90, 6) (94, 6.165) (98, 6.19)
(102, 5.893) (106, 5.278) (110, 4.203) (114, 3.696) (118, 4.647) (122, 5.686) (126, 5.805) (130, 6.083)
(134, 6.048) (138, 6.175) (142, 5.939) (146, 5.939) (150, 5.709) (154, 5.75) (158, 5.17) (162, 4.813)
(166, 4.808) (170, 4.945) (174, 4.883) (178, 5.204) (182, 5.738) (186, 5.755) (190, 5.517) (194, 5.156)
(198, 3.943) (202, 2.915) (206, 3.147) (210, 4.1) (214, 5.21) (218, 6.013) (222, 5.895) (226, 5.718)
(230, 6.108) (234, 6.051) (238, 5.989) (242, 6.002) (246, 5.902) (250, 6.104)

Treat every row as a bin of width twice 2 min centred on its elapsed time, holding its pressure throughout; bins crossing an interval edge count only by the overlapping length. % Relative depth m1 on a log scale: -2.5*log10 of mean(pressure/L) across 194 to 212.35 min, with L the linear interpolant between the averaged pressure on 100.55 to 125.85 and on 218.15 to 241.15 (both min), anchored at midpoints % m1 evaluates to 0.46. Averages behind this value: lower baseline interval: 4.95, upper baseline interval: 5.96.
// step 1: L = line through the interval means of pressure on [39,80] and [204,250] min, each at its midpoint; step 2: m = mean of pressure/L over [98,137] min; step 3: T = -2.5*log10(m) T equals 0.10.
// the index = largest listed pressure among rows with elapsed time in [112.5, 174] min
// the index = 6.175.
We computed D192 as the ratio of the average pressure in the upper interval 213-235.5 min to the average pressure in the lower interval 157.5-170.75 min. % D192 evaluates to 1.2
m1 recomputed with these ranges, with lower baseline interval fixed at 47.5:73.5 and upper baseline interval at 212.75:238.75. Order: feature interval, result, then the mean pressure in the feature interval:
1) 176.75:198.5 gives 0.114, 5.31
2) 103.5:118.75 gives 0.307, 4.49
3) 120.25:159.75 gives 0.018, 5.84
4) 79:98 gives -0.020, 6.08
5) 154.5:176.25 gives 0.186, 4.98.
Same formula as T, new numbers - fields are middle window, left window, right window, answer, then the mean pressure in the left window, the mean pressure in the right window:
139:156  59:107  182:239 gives -0.06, 5.98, 5.11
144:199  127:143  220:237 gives 0.14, 6.05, 5.95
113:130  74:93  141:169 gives 0.11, 6.05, 5.41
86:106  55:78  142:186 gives -0.04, 5.99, 5.35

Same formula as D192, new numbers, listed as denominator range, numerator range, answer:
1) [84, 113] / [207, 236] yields 0.98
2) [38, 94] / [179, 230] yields 0.83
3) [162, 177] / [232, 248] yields 1.22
